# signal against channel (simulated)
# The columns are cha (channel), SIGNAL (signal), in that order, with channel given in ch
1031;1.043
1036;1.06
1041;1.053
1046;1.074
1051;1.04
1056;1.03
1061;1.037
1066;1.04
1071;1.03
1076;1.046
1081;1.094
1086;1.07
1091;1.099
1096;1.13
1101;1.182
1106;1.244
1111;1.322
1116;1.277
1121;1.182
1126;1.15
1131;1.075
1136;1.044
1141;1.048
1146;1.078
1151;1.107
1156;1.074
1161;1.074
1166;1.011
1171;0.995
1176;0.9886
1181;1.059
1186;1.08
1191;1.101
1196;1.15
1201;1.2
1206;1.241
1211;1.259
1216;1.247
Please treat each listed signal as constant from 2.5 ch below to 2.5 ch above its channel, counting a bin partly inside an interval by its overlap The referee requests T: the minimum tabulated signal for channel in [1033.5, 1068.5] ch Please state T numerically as 1.03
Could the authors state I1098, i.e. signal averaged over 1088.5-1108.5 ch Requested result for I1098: 1.16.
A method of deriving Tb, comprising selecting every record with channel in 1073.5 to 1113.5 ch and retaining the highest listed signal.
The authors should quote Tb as 1.322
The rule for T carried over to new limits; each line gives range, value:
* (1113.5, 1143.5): 1.044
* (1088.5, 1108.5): 1.099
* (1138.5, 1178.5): 0.9886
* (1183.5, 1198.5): 1.08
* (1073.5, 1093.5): 1.046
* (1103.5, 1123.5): 1.182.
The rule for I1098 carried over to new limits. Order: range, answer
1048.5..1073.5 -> 1.04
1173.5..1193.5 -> 1.06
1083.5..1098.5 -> 1.1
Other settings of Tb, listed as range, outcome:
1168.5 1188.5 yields 1.08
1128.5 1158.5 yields 1.107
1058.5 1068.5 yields 1.04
